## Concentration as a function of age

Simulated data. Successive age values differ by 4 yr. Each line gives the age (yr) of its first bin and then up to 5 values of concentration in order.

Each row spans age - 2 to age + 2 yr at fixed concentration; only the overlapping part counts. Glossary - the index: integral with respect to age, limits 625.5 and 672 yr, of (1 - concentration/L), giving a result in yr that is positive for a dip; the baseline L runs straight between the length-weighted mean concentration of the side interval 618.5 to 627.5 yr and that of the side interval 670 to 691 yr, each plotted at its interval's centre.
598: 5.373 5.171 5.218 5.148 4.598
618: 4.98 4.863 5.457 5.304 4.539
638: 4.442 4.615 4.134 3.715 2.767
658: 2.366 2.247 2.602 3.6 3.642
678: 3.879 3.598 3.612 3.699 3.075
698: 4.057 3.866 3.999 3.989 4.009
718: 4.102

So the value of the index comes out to 7.8 yr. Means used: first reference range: 5.11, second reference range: 3.68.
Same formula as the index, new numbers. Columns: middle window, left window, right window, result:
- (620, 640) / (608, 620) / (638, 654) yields -2.04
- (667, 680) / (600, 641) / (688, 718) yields 1.88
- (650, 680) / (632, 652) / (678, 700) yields 6.75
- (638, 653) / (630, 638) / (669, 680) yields 1.13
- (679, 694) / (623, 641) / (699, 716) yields 2.33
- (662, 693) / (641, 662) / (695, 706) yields 1.85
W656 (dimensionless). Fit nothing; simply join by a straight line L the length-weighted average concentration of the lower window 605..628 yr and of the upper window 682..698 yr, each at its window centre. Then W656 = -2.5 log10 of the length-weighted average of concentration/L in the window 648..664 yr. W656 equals 0.465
